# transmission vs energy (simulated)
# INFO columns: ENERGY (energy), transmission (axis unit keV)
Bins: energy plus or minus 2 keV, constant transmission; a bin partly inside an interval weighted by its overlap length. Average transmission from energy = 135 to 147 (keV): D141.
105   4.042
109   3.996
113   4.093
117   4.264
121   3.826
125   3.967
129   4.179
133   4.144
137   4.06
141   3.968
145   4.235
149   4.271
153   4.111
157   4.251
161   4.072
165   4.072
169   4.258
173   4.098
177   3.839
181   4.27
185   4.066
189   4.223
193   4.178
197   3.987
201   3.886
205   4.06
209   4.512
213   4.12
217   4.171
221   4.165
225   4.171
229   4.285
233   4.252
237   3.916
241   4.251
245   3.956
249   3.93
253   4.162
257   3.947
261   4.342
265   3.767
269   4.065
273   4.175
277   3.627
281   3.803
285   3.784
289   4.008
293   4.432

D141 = 4.09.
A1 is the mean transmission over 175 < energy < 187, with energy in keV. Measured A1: 4.06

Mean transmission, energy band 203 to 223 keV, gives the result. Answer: 4.21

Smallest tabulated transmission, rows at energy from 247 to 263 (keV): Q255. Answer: 3.93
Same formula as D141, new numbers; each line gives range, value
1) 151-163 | 4.14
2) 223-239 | 4.16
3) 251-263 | 4.15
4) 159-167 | 4.07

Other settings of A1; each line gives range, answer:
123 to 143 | 4.06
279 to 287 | 3.79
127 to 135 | 4.16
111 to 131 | 4.07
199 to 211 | 4.15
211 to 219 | 4.15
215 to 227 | 4.17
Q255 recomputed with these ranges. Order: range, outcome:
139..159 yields 3.968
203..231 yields 4.06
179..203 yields 3.886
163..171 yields 4.072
